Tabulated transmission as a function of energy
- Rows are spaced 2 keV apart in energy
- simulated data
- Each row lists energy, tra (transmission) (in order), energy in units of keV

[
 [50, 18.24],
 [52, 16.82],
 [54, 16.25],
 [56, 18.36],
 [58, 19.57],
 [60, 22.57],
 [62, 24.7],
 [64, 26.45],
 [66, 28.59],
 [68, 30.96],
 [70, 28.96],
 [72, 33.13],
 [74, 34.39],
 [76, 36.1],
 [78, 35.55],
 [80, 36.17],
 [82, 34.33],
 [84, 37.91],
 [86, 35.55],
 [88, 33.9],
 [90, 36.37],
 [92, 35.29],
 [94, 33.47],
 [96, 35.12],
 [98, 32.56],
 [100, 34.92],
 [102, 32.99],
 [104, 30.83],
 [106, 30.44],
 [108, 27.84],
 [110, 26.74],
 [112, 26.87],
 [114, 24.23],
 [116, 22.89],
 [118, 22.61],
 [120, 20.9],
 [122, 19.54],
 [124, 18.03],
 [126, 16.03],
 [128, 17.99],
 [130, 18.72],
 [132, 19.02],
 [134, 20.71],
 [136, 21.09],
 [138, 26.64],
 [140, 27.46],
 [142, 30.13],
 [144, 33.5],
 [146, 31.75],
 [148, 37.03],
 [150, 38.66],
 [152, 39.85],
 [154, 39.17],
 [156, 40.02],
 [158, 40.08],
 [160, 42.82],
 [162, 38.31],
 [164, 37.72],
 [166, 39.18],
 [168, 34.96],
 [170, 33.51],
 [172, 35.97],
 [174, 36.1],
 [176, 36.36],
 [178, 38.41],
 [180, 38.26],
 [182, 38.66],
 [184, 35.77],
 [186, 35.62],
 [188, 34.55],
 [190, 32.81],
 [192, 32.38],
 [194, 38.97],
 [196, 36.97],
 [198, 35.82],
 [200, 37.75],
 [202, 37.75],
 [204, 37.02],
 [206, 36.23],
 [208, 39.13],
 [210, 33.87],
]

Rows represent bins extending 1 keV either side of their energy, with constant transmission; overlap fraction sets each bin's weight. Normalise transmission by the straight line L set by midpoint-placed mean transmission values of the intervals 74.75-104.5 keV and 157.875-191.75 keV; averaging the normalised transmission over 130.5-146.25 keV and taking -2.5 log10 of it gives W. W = 0.362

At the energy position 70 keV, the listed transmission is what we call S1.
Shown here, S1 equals 28.96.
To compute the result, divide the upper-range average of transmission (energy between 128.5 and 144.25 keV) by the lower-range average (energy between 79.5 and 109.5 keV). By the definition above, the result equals 0.71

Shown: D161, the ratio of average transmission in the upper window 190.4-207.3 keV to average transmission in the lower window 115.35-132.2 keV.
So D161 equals 1.87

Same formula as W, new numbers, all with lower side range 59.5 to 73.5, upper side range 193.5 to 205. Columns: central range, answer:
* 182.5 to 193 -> 0.064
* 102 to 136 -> 0.352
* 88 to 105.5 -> -0.118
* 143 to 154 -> -0.078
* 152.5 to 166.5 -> -0.147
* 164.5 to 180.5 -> -0.032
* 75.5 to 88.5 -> -0.212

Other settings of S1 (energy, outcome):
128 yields 17.99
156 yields 40.02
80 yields 36.17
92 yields 35.29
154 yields 39.17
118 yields 22.61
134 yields 20.71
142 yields 30.13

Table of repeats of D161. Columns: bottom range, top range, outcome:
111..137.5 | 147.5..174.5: 1.84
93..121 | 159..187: 1.30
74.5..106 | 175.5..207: 1.05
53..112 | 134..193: 1.15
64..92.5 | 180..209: 1.08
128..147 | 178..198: 1.44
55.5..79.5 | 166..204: 1.27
